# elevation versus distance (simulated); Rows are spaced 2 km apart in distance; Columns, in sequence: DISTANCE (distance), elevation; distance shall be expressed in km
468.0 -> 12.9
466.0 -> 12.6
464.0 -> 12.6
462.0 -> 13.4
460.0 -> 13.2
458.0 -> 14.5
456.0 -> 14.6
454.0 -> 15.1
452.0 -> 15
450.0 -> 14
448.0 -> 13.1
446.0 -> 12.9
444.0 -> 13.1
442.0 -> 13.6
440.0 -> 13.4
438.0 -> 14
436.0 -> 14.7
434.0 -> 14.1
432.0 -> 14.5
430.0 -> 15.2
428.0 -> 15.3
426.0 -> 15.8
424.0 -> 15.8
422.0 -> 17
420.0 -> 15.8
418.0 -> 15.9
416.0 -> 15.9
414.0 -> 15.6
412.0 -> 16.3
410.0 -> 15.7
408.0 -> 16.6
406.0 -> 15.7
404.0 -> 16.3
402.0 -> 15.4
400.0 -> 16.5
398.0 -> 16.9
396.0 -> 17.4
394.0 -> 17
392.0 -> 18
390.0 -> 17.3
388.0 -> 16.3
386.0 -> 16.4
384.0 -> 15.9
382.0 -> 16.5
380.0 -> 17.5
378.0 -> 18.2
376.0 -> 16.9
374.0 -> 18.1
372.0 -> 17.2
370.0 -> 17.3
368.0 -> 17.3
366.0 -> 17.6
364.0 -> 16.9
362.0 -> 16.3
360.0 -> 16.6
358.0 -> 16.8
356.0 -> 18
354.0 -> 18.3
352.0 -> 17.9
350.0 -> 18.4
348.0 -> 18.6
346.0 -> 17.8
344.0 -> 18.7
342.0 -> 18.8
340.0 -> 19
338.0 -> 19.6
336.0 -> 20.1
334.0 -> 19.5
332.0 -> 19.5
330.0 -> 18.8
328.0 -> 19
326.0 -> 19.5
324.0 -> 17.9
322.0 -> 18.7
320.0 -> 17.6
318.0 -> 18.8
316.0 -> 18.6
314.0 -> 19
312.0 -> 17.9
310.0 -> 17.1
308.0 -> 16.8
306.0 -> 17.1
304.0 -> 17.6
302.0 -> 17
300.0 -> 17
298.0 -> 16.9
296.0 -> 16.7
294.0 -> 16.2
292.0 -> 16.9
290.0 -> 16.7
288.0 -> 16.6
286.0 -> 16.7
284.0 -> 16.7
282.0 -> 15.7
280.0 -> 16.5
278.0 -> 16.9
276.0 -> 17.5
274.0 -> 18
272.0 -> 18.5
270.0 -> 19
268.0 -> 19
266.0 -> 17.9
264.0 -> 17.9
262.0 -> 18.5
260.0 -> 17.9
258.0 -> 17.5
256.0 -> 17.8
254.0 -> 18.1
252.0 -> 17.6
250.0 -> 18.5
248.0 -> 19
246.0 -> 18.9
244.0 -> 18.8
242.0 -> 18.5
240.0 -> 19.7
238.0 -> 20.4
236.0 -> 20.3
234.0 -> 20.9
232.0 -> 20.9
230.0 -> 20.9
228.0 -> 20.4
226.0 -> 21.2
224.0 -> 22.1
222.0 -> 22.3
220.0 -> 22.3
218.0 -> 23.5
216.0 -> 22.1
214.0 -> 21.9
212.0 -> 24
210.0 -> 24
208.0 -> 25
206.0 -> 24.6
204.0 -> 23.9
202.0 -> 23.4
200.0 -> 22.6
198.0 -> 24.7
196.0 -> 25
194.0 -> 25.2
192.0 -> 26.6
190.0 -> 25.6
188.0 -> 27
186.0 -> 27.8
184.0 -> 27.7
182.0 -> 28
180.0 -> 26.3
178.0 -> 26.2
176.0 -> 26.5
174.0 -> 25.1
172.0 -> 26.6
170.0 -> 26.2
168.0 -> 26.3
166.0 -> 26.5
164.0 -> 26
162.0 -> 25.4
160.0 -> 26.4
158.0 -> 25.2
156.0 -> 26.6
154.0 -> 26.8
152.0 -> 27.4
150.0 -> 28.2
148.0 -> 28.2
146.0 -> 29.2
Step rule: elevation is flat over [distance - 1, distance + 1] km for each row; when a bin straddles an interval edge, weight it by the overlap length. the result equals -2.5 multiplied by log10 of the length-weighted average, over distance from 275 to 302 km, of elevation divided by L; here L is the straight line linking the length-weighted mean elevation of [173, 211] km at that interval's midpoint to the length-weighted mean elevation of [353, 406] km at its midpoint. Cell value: 0.26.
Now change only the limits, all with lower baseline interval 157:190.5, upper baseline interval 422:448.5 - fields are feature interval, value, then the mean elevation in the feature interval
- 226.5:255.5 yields 0.20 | 19.5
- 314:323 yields 0.07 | 18.5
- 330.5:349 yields -0.02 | 19.1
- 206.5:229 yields 0.08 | 22.7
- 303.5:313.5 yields 0.16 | 17.4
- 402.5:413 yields -0.03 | 16.1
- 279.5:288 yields 0.29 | 16.4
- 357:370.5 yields 0.04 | 17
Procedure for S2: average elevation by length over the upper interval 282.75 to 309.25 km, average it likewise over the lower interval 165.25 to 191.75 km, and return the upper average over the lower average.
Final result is 0.6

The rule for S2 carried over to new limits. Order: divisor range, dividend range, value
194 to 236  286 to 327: 0.77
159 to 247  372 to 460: 0.66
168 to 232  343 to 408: 0.70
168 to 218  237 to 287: 0.72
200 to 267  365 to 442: 0.78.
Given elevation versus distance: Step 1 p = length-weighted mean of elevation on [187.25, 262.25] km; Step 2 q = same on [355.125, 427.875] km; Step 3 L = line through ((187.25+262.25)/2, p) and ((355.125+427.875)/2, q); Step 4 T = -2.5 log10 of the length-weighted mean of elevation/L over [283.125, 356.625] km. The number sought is 0.04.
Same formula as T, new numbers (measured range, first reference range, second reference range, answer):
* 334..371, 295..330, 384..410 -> -0.048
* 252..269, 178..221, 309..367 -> 0.214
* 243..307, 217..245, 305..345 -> 0.132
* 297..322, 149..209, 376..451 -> 0.147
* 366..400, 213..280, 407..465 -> -0.071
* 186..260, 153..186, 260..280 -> 0.009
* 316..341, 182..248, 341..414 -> -0.007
